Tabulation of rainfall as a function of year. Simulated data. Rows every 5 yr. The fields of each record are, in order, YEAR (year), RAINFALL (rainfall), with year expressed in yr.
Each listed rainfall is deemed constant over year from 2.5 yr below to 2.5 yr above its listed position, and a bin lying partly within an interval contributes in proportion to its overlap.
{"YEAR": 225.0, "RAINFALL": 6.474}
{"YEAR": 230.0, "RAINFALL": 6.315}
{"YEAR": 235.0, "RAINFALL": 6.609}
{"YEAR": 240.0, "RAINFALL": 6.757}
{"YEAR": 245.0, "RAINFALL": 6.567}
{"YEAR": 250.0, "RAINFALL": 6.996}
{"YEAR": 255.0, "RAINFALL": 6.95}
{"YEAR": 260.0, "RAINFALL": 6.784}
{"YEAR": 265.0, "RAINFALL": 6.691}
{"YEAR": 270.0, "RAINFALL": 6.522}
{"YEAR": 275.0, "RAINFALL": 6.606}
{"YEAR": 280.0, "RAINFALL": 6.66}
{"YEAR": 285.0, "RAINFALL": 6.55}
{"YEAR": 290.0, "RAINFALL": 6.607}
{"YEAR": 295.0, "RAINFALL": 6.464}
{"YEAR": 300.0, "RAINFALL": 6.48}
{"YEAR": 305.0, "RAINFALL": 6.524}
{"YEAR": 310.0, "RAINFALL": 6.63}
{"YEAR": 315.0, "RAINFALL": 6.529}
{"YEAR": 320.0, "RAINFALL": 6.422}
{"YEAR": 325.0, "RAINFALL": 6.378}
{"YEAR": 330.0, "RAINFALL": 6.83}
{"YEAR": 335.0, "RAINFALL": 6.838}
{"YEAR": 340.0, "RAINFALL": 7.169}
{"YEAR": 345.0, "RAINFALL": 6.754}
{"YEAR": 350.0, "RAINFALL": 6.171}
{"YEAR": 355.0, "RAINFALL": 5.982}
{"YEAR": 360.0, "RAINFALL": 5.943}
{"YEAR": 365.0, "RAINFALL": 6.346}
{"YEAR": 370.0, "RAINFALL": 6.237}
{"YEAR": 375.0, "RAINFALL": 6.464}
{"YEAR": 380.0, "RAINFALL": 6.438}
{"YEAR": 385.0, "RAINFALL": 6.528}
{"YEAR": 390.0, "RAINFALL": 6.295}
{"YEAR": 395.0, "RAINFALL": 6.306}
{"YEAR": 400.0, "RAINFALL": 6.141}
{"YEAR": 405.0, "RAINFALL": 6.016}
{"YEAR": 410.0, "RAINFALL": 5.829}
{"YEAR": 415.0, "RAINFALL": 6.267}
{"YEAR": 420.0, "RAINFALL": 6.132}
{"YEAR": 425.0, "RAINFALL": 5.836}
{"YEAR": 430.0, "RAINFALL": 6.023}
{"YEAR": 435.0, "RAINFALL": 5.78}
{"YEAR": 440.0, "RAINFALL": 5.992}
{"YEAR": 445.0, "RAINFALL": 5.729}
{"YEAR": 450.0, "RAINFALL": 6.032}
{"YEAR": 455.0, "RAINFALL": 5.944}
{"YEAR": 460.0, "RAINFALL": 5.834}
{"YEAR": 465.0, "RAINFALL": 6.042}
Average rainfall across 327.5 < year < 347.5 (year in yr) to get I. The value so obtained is 6.9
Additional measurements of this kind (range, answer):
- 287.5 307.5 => 6.52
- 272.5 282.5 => 6.63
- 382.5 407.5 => 6.26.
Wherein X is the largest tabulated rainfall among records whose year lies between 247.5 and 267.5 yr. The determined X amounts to 6.996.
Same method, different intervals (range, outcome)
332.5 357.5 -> 7.169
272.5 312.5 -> 6.66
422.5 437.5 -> 6.023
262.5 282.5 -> 6.691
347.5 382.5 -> 6.464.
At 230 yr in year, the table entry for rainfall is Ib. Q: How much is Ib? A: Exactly 6.315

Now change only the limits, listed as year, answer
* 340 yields 7.169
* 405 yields 6.016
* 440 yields 5.992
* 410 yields 5.829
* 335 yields 6.838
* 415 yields 6.267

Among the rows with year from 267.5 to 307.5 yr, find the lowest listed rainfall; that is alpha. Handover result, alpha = 6.464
